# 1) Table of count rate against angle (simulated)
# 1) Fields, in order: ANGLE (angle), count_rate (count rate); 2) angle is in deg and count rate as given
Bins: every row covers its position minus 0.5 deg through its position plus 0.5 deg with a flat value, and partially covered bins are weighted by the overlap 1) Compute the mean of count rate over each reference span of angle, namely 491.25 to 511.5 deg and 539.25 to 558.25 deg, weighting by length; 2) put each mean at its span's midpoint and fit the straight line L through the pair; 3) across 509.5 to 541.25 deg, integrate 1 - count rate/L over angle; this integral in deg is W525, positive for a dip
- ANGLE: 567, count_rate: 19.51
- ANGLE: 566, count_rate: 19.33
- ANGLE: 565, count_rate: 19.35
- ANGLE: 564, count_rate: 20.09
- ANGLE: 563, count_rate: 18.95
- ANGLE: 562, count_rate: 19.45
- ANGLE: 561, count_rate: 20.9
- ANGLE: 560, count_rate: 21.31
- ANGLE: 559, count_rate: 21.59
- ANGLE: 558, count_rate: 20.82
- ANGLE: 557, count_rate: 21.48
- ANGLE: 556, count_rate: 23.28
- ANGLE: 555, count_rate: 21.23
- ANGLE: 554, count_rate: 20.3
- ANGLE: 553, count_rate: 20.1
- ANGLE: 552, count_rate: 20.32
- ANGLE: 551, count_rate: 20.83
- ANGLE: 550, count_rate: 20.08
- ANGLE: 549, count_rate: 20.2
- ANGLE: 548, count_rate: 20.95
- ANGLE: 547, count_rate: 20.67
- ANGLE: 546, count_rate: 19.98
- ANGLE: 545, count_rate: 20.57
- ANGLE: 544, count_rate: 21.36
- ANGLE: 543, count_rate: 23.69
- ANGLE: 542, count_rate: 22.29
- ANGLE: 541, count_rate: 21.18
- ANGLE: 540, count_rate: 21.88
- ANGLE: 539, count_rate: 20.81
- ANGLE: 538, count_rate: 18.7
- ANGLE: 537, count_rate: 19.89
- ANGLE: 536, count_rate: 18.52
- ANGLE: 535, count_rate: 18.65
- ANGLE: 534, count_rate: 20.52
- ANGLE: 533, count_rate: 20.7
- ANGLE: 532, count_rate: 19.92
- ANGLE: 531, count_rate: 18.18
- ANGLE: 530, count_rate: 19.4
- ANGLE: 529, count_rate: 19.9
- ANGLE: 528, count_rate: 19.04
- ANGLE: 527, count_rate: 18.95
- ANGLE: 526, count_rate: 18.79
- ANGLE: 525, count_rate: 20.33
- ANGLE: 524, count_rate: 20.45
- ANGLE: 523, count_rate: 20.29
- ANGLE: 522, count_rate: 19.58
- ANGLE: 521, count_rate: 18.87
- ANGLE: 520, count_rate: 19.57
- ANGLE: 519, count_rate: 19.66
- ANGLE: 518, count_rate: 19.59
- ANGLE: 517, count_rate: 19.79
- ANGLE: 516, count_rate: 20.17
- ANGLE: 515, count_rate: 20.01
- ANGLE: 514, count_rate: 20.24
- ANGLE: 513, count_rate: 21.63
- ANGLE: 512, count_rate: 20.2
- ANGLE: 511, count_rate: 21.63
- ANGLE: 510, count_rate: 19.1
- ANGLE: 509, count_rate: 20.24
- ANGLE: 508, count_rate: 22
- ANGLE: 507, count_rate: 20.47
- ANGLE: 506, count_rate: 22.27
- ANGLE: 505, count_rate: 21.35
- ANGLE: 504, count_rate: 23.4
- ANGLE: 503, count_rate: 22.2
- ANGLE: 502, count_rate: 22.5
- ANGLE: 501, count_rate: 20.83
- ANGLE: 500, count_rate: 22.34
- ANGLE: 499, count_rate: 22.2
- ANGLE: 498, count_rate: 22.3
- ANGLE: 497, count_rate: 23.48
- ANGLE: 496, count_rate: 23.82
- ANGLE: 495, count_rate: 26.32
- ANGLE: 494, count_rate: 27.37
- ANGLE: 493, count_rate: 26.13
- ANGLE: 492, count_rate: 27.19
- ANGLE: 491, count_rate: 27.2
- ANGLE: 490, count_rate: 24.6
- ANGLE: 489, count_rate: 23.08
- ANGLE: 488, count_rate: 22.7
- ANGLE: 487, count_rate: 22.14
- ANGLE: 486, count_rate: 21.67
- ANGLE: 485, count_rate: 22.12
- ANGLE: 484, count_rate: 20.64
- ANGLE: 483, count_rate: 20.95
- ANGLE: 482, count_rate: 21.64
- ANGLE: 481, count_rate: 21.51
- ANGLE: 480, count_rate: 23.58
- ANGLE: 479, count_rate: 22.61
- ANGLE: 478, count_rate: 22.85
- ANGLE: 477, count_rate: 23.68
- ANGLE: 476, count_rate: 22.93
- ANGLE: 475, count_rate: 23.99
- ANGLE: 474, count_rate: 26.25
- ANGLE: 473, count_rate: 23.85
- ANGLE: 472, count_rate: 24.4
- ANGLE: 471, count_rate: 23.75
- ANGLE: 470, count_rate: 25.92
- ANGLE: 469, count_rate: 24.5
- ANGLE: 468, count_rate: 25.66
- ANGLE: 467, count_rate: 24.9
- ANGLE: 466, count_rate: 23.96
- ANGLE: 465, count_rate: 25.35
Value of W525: 3.1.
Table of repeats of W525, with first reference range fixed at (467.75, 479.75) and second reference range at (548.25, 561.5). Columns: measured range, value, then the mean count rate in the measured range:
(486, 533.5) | 2.6 deg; 21.5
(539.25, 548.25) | 0.0 deg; 21.4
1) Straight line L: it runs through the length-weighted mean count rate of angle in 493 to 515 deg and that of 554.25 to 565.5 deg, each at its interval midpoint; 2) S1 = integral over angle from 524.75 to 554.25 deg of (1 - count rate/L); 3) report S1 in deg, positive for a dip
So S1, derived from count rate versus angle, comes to 1.5 deg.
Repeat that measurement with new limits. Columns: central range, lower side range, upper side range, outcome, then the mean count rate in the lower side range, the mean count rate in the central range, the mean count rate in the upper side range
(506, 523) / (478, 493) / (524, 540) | 0.5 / 23.1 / 20.2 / 19.6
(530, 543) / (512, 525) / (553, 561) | 0.3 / 20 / 20.2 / 21.3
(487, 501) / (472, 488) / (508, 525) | -1.6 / 22.7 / 24.3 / 20.1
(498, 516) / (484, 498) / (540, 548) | 1.6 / 24.2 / 21.3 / 21.4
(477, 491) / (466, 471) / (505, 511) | 0.5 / 25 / 22.5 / 20.9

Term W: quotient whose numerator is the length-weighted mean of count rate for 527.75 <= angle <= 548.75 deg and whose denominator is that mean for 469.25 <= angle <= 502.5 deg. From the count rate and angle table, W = 0.86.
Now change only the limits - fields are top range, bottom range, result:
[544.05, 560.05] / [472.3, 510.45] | 0.91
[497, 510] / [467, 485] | 0.93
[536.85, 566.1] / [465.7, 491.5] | 0.88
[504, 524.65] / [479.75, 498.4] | 0.87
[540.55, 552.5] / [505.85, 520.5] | 1.03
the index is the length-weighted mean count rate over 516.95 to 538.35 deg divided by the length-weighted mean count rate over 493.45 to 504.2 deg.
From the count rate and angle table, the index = 0.84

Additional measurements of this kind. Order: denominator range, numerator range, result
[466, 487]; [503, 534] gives 0.87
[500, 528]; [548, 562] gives 1.02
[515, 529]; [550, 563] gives 1.06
